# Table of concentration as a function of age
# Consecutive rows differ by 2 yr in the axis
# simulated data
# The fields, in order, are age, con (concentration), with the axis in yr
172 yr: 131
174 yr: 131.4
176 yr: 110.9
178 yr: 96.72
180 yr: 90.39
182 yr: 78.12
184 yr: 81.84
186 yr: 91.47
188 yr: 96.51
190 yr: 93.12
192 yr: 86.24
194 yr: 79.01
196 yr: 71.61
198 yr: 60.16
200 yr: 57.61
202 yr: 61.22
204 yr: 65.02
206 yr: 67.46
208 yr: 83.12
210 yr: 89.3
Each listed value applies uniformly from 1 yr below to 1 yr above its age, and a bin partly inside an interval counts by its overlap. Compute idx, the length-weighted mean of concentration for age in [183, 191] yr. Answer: 90.7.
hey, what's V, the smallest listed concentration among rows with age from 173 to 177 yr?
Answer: 110.9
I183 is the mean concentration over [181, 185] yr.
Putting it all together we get 80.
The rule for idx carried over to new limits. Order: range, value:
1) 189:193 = 89.7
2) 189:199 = 78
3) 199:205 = 61.3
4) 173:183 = 102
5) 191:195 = 82.6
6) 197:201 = 58.9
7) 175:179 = 104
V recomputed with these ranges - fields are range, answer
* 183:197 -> 71.61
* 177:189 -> 78.12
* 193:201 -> 57.61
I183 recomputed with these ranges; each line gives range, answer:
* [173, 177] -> 121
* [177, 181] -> 93.6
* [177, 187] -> 87.7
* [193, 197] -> 75.3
